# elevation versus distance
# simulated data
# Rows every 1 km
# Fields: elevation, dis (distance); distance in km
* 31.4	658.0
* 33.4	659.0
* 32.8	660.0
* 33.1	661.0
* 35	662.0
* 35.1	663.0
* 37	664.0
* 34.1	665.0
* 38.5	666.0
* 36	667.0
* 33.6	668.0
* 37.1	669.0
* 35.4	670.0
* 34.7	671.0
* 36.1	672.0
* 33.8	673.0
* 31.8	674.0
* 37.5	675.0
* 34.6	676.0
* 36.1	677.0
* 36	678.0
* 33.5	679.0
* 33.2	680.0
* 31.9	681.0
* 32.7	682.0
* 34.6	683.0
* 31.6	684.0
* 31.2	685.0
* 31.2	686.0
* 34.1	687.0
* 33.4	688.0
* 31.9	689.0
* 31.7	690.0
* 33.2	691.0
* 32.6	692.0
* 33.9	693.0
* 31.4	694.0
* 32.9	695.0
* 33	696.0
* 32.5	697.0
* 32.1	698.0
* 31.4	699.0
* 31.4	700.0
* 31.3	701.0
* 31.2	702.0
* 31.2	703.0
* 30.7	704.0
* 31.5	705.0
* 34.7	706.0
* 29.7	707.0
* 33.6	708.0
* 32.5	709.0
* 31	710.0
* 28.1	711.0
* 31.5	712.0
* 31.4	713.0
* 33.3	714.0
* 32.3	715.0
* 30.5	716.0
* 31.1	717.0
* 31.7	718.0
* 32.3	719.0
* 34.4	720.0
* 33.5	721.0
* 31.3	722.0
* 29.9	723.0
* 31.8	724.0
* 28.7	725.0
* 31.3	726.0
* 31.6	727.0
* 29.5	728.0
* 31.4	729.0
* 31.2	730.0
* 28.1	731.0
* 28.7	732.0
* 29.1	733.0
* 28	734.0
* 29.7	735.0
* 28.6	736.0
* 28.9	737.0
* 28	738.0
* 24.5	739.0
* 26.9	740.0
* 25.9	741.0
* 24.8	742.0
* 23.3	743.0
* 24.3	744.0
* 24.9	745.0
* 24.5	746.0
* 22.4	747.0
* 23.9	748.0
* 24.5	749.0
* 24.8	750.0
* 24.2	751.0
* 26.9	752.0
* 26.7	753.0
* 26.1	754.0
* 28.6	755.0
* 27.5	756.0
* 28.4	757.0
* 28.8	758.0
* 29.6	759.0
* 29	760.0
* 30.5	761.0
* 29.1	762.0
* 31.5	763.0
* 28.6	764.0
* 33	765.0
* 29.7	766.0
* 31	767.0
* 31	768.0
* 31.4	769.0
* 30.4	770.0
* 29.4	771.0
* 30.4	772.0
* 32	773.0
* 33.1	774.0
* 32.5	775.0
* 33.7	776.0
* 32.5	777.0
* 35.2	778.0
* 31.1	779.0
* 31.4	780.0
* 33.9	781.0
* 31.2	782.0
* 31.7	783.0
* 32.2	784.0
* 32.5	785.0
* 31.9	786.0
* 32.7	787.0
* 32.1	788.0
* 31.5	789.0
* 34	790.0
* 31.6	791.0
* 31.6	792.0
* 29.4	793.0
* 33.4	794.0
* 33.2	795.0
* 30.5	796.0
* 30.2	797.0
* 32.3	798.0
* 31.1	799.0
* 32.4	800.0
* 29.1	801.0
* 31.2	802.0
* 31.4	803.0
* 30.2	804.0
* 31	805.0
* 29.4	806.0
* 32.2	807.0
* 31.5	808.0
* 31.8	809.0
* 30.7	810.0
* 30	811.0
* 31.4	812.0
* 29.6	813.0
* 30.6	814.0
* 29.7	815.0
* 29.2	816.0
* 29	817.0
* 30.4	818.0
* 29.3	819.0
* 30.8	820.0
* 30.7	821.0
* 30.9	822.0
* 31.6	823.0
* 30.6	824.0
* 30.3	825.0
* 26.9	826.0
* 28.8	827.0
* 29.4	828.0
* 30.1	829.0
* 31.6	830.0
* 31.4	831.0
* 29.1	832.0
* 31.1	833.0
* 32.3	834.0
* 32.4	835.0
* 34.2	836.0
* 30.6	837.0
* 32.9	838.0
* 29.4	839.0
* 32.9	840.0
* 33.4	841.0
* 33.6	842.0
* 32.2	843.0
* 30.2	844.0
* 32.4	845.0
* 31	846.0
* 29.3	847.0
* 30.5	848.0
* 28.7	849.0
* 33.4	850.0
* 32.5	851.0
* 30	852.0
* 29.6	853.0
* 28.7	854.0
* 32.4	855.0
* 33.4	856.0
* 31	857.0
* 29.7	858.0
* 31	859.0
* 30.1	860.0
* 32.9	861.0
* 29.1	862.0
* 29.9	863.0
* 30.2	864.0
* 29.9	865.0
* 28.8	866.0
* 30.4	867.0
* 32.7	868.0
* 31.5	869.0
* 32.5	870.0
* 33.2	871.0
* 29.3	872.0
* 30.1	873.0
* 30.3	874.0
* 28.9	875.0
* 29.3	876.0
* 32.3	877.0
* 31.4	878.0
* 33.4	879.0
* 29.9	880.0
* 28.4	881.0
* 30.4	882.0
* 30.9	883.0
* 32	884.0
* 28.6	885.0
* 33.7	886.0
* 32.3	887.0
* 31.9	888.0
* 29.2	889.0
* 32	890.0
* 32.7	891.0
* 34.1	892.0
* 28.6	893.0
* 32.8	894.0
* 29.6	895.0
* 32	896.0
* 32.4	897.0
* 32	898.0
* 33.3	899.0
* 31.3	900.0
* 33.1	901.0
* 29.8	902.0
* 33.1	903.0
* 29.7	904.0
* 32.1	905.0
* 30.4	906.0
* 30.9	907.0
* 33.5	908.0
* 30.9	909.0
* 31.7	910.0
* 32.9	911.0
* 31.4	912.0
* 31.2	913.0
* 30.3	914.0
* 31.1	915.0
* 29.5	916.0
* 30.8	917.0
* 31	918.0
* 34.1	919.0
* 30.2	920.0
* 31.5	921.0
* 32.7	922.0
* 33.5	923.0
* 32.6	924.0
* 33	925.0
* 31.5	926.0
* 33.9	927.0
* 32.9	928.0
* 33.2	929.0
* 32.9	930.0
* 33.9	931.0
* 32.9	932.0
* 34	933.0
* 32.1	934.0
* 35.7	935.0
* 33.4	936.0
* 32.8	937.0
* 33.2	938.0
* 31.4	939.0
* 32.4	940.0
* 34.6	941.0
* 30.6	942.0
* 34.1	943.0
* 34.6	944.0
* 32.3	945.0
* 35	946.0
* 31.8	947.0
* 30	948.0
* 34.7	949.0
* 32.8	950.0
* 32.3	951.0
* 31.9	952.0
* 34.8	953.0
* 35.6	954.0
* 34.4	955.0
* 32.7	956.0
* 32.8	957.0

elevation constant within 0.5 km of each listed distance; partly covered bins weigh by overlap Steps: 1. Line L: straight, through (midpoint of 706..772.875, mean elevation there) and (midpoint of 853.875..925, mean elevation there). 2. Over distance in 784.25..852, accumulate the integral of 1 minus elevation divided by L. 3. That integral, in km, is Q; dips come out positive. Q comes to -1.87 km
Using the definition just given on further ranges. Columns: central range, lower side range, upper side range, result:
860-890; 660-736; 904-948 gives 1.5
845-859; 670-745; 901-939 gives 0.5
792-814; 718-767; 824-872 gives -0.9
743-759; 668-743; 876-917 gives 2.9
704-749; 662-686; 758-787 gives 4.8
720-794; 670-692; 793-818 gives 5.4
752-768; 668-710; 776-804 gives 1.5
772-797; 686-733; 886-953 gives -0.3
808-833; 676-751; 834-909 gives 0.6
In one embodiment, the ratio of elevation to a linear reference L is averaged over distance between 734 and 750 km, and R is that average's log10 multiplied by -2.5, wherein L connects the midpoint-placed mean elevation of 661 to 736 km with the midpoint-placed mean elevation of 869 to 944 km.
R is 0.25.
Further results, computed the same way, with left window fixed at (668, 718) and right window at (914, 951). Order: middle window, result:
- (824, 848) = 0.054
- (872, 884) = 0.075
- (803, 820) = 0.078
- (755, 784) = 0.059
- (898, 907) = 0.036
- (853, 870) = 0.066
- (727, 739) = 0.127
